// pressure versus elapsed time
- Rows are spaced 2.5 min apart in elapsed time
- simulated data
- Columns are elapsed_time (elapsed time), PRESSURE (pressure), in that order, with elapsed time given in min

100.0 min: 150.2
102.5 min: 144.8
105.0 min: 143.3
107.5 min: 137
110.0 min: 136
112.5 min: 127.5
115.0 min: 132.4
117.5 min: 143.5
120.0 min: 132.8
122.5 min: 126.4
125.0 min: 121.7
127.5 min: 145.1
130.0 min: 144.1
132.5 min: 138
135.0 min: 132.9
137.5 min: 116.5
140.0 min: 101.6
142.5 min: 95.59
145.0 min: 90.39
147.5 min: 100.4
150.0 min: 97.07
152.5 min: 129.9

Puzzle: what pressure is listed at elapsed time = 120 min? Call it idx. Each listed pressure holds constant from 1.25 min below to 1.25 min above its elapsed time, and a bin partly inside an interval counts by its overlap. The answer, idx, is 132.8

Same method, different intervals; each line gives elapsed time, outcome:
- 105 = 143.3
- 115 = 132.4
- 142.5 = 95.59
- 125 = 121.7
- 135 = 132.9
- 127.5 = 145.1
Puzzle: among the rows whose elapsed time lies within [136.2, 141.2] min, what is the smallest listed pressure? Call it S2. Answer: 101.6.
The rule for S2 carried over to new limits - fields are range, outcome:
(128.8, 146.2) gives 90.39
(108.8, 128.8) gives 121.7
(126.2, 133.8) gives 138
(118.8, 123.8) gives 126.4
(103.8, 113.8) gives 127.5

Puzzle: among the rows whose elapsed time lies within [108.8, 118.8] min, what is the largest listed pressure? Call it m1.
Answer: 143.5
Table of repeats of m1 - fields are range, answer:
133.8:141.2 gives 132.9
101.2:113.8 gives 144.8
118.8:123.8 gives 132.8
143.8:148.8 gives 100.4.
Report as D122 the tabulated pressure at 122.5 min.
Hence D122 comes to 126.4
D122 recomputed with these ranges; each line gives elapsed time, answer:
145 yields 90.39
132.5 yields 138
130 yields 144.1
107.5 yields 137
